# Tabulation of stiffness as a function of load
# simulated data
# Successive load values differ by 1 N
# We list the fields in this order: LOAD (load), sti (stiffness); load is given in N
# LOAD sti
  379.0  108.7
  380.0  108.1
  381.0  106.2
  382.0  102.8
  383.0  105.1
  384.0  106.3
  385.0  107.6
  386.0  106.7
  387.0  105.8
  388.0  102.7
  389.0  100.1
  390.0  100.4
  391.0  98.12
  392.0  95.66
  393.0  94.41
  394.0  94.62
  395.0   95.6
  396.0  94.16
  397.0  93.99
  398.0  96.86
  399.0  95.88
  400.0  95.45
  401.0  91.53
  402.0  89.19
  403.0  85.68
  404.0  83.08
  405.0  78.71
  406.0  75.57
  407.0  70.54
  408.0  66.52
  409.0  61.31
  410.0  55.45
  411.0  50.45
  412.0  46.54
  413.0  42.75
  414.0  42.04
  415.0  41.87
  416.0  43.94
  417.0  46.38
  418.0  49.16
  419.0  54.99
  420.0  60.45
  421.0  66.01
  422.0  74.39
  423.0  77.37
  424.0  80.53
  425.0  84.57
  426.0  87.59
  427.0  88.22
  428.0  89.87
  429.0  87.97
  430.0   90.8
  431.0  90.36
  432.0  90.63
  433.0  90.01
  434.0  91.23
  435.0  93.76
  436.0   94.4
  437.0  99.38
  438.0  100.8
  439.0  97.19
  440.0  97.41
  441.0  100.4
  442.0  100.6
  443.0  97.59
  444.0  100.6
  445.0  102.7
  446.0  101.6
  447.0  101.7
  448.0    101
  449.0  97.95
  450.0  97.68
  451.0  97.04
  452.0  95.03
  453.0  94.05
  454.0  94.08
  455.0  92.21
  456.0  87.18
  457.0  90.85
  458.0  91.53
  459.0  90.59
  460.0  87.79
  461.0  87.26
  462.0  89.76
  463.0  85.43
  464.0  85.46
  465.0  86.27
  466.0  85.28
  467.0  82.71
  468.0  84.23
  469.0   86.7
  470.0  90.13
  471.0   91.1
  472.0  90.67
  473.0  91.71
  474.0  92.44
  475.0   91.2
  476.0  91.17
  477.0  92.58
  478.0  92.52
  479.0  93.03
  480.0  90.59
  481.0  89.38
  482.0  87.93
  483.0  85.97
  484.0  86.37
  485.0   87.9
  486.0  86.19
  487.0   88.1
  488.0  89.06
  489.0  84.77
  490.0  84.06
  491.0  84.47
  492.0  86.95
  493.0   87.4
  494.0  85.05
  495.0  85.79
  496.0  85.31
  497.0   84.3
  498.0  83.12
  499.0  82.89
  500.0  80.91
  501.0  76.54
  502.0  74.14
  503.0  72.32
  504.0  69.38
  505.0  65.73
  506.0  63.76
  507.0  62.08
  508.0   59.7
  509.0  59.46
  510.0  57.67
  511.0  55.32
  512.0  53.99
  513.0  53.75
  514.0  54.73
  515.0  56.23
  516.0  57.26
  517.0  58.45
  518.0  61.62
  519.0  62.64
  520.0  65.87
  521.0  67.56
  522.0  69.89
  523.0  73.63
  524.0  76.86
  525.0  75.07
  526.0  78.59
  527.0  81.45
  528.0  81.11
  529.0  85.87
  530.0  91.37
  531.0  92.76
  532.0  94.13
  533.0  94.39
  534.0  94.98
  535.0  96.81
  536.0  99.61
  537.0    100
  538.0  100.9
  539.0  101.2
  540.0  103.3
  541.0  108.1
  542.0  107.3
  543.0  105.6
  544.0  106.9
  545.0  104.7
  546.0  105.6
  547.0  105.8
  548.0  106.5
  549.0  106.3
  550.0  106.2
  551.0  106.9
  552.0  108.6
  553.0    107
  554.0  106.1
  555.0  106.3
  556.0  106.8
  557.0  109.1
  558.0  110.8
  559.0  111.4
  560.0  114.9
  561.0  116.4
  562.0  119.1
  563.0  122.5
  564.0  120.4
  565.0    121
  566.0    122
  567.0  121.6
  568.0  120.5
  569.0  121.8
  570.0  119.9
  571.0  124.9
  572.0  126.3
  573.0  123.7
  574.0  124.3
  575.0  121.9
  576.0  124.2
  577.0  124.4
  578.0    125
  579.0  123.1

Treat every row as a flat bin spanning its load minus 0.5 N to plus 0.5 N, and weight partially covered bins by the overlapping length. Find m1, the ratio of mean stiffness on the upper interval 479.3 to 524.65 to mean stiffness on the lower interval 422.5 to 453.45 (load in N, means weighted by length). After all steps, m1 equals 0.79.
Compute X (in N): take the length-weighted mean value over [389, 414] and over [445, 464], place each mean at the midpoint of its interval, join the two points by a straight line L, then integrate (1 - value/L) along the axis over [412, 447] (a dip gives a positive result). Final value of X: 2.9 N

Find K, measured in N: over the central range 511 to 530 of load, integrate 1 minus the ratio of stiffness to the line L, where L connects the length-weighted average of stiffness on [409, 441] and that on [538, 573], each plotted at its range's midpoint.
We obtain 6.4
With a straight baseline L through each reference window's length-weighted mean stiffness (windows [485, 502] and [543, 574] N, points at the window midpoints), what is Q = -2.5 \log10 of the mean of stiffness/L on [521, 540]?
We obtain 0.152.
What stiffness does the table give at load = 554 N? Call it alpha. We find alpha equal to 106.1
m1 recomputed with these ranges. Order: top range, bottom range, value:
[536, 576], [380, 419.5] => 1.37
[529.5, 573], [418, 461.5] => 1.21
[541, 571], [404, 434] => 1.62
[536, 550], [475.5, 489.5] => 1.18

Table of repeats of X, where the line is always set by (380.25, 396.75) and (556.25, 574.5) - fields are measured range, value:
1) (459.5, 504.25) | 9.9 N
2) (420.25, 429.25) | 2.0 N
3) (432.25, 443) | 1.0 N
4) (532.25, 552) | 2.3 N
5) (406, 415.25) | 4.4 N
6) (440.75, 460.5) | 2.1 N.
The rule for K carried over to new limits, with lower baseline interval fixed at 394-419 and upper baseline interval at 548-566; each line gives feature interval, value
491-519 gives 7.97 N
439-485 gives -3.56 N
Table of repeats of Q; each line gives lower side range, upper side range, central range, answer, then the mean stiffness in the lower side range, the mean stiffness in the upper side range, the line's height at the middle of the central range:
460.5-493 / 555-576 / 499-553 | 0.27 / 88.2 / 119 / 105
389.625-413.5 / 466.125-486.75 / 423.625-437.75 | -0.07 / 81.3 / 89.1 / 84.3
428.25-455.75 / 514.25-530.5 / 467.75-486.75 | -0.06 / 96.1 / 71.2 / 85.2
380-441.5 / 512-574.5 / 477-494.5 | 0.05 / 83.9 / 97.8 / 91.8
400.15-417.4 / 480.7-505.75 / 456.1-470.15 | -0.15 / 63.8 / 82.7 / 76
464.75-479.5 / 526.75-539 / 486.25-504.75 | 0.11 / 89.5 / 93.4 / 91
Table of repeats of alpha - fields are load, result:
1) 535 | 96.81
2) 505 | 65.73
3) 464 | 85.46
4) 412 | 46.54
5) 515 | 56.23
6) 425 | 84.57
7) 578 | 125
